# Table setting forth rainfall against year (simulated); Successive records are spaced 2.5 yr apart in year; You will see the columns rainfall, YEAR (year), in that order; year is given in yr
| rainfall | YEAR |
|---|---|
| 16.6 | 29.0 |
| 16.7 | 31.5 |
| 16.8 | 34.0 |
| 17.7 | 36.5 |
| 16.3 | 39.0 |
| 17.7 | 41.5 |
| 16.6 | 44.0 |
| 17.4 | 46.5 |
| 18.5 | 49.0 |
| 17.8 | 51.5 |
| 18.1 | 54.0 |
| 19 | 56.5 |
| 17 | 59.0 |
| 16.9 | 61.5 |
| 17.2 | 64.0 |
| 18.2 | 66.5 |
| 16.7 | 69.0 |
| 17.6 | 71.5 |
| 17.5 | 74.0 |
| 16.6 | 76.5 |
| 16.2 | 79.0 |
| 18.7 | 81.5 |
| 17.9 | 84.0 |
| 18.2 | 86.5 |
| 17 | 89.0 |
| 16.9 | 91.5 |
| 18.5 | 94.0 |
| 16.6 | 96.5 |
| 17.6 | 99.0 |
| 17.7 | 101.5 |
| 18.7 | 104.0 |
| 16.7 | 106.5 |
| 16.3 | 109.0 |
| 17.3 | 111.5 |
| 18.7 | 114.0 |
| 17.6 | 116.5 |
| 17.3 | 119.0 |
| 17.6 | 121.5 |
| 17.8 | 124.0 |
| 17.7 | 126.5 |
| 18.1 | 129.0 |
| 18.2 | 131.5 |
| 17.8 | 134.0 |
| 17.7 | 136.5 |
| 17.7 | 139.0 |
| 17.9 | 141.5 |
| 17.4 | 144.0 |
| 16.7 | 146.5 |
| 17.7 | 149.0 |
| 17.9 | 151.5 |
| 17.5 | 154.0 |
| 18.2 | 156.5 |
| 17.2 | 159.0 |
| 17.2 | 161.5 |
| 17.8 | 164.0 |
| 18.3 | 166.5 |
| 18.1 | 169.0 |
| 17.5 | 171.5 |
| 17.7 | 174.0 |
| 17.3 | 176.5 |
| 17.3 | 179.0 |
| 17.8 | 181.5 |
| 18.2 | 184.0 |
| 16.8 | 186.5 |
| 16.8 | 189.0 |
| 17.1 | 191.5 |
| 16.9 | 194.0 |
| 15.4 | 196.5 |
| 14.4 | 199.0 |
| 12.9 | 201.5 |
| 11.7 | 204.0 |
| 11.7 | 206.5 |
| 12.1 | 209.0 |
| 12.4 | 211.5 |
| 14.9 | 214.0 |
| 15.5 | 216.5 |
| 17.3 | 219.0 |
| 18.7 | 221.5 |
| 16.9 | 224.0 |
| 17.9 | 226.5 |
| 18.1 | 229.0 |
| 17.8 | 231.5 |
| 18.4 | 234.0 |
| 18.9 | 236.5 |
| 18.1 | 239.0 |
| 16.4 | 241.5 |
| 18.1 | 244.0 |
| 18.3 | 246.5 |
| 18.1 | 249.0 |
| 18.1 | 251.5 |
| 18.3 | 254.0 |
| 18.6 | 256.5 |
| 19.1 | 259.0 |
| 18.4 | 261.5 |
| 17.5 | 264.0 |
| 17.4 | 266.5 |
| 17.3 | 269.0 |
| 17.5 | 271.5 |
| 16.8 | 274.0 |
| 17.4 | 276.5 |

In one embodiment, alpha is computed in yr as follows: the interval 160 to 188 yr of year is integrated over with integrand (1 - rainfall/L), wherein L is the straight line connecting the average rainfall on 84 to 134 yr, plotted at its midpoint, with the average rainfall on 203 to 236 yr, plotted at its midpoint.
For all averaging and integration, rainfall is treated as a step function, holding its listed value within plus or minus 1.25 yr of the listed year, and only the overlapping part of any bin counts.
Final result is -1.9 yr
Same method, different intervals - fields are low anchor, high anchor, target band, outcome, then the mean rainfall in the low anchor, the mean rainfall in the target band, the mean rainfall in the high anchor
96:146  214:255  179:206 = 2.9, 17.6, 15.8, 17.7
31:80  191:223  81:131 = -3.6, 17.3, 17.6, 14.7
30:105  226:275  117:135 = -0.2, 17.5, 17.8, 18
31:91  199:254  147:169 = -1.2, 17.4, 17.7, 16.3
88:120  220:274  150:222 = 5.9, 17.5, 16.3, 18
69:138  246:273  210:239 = 1.5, 17.6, 17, 18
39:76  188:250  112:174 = -3.4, 17.5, 17.7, 16.2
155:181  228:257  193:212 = 4.7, 17.7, 13.4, 18.1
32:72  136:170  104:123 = 0.1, 17.5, 17.5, 17.7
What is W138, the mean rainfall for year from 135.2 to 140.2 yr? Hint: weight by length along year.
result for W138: 17.7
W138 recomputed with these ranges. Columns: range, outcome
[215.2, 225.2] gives 17.1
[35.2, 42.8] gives 17.2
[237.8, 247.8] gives 17.7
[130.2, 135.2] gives 18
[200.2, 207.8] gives 12.1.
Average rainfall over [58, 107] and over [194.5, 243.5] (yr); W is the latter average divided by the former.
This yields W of 0.9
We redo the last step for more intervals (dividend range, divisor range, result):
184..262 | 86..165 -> 0.94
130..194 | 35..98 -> 1.01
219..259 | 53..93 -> 1.03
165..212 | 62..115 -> 0.91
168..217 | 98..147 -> 0.89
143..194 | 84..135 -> 0.99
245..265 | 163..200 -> 1.07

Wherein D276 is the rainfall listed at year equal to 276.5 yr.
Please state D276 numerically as 17.4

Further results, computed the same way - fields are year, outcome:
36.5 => 17.7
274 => 16.8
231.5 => 17.8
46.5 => 17.4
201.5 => 12.9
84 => 17.9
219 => 17.3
